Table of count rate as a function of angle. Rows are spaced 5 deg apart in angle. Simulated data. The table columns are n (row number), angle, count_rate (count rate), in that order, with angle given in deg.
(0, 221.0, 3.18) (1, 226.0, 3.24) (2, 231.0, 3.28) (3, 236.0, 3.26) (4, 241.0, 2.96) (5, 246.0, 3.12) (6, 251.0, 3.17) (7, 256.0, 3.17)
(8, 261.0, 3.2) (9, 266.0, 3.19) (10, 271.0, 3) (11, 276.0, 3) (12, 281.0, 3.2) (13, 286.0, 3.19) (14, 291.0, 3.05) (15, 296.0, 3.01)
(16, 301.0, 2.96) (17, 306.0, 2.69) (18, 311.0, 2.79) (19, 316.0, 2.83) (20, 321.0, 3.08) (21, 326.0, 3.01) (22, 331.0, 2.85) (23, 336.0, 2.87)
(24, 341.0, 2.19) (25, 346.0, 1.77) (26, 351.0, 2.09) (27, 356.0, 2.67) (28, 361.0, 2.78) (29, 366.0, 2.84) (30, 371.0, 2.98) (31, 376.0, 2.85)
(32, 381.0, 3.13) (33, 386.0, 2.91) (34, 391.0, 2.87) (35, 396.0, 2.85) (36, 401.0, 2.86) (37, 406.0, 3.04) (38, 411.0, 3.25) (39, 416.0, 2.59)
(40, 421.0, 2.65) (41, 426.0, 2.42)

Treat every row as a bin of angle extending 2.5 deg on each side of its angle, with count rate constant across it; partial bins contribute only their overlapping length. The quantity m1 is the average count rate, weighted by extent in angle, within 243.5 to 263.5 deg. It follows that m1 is 3.17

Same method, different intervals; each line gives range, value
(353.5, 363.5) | 2.73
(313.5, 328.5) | 2.97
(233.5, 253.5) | 3.13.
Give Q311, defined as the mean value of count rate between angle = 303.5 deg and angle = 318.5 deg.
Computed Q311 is 2.77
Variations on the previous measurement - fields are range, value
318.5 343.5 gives 2.8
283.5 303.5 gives 3.05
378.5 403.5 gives 2.92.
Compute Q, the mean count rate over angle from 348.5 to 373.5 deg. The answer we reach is 2.67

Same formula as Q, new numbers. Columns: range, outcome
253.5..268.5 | 3.19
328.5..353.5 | 2.35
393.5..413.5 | 3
